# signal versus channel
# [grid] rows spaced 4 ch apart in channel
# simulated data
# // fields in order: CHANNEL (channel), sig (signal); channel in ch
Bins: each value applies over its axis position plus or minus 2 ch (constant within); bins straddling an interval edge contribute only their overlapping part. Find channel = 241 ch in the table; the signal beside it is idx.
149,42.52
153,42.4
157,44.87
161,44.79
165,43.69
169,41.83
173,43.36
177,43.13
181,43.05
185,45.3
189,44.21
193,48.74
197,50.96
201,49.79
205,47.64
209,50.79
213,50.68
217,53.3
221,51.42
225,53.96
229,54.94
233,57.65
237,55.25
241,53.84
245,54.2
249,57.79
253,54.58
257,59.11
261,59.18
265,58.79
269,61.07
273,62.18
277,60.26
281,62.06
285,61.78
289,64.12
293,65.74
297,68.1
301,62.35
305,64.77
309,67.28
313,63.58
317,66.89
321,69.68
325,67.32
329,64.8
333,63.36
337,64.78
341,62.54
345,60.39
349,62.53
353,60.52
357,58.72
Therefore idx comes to 53.84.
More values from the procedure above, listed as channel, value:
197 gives 50.96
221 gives 51.42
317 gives 66.89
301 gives 62.35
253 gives 54.58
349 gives 62.53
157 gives 44.87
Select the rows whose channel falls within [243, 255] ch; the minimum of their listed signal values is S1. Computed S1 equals 54.2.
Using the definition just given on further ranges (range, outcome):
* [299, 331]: 62.35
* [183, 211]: 44.21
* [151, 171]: 41.83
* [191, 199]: 48.74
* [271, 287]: 60.26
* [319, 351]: 60.39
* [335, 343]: 62.54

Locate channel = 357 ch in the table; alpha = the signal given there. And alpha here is 58.72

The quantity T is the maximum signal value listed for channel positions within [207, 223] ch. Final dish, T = 53.3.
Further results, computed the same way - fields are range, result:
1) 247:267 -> 59.18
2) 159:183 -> 44.79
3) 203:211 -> 50.79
